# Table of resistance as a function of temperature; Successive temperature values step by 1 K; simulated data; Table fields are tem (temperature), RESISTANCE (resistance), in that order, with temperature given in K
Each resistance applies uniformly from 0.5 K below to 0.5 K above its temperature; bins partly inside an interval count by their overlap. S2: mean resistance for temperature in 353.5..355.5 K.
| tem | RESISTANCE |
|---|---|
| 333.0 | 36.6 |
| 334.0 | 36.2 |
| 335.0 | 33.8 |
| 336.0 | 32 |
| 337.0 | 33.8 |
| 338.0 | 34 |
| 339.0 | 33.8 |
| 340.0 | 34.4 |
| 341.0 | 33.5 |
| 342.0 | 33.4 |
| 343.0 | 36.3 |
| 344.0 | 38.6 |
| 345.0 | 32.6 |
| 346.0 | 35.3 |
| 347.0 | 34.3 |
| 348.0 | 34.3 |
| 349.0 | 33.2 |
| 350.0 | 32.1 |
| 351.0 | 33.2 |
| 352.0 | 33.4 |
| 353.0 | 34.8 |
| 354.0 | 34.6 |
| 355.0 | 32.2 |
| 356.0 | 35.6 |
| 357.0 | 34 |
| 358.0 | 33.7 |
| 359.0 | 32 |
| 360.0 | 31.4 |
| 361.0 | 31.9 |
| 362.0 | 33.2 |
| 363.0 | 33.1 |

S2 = 33.4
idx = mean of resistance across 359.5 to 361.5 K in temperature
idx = 31.6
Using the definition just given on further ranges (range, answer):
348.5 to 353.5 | 33.3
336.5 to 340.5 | 34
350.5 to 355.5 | 33.6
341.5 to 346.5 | 35.2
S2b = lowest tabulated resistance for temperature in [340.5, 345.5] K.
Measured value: 32.6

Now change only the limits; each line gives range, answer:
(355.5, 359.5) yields 32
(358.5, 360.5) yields 31.4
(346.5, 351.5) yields 32.1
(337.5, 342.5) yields 33.4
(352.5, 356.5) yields 32.2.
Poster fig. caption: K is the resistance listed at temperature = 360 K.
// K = 31.4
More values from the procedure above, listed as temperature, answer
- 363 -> 33.1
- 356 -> 35.6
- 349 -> 33.2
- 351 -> 33.2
